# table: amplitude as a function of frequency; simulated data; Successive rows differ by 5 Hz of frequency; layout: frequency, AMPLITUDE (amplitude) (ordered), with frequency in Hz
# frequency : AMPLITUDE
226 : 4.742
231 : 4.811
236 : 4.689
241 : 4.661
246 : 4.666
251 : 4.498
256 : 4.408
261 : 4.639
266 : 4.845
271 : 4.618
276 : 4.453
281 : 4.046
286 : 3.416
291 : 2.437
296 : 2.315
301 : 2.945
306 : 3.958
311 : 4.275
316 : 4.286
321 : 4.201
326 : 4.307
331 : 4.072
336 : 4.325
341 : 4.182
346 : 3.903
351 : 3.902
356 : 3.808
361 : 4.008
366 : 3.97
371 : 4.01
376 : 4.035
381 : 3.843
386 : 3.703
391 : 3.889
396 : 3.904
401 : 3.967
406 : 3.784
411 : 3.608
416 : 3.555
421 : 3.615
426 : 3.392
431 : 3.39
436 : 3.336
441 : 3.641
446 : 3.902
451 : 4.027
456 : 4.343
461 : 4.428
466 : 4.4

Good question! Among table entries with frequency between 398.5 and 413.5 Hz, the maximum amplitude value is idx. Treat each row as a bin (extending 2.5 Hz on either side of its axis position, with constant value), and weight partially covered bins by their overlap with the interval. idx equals 3.967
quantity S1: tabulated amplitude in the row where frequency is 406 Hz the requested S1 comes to 3.784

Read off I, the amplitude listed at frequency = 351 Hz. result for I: 3.902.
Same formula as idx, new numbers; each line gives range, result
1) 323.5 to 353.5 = 4.325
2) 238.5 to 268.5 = 4.845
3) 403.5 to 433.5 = 3.784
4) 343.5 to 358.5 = 3.903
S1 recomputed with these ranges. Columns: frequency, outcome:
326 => 4.307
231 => 4.811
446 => 3.902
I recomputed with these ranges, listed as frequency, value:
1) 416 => 3.555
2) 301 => 2.945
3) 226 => 4.742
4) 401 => 3.967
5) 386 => 3.703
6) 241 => 4.661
